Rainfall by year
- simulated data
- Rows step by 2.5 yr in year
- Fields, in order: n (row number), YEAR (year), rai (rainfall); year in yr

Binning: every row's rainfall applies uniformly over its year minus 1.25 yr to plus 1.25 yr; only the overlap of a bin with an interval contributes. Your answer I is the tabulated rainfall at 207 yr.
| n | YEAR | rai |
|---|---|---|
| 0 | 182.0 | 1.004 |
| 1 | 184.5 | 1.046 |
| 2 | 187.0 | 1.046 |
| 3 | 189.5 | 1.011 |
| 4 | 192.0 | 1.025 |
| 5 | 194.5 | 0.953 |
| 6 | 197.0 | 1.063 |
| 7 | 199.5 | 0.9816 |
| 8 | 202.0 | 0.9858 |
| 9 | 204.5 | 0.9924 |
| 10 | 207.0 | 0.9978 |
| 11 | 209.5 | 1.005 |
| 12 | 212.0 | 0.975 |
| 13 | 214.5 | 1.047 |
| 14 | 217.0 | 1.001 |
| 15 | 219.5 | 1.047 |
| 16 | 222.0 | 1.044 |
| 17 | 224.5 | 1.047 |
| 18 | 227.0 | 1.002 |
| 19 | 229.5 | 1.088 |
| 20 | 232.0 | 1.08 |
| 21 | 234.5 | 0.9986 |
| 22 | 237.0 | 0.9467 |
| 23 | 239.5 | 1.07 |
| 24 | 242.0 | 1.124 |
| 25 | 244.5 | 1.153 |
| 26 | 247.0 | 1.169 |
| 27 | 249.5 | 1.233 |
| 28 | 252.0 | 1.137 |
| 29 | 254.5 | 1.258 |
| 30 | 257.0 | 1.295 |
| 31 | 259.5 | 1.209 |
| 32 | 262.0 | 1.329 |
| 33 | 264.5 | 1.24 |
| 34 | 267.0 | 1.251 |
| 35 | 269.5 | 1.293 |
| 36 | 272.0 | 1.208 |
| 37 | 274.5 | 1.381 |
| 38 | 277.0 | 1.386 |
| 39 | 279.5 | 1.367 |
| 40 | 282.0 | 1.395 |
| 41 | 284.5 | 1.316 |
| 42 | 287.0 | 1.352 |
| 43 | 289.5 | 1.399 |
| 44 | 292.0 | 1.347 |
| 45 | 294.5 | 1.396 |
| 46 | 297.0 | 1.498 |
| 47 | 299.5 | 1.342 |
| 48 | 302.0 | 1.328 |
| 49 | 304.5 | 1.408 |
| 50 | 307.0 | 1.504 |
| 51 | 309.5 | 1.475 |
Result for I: 0.9978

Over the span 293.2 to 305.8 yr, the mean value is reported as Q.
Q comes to 1.39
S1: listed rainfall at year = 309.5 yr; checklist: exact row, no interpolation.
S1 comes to 1.475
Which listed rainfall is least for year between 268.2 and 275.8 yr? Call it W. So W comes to 1.208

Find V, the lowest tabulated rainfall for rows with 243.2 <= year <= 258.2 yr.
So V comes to 1.137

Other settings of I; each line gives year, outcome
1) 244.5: 1.153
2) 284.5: 1.316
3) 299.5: 1.342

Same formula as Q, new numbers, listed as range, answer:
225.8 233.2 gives 1.06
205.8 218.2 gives 1.01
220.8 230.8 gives 1.05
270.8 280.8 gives 1.34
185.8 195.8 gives 1.01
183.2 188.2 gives 1.05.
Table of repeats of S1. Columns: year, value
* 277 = 1.386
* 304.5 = 1.408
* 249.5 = 1.233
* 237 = 0.9467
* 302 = 1.328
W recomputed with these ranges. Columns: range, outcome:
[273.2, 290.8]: 1.316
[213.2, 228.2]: 1.001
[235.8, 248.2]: 0.9467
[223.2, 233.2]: 1.002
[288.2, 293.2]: 1.347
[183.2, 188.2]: 1.046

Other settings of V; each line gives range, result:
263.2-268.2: 1.24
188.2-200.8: 0.953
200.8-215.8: 0.975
